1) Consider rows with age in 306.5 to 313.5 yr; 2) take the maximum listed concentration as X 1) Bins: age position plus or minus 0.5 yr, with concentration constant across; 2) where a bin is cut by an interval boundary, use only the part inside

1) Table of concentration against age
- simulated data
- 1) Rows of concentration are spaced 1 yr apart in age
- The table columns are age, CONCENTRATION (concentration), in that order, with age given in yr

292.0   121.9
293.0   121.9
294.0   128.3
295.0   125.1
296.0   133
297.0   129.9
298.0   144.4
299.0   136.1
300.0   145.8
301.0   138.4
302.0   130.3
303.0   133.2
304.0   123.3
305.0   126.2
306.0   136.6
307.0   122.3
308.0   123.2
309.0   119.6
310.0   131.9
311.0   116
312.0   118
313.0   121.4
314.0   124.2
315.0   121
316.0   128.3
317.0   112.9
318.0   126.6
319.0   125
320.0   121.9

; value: 131.9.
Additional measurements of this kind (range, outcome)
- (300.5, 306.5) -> 138.4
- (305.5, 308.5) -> 136.6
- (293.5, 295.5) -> 128.3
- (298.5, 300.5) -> 145.8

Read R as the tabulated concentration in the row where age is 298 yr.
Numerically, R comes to 144.4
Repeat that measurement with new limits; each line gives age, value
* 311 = 116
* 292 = 121.9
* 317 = 112.9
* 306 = 136.6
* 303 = 133.2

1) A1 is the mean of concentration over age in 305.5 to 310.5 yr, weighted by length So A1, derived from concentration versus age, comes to 127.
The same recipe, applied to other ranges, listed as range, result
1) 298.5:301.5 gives 140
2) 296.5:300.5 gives 139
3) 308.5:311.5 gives 122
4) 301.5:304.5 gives 129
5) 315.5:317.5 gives 121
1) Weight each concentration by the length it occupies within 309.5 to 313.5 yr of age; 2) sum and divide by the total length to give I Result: 122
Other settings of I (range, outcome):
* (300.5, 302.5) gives 134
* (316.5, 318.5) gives 120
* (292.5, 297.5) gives 128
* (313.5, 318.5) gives 123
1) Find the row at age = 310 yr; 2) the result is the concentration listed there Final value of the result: 131.9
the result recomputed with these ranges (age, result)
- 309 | 119.6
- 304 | 123.3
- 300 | 145.8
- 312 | 118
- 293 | 121.9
